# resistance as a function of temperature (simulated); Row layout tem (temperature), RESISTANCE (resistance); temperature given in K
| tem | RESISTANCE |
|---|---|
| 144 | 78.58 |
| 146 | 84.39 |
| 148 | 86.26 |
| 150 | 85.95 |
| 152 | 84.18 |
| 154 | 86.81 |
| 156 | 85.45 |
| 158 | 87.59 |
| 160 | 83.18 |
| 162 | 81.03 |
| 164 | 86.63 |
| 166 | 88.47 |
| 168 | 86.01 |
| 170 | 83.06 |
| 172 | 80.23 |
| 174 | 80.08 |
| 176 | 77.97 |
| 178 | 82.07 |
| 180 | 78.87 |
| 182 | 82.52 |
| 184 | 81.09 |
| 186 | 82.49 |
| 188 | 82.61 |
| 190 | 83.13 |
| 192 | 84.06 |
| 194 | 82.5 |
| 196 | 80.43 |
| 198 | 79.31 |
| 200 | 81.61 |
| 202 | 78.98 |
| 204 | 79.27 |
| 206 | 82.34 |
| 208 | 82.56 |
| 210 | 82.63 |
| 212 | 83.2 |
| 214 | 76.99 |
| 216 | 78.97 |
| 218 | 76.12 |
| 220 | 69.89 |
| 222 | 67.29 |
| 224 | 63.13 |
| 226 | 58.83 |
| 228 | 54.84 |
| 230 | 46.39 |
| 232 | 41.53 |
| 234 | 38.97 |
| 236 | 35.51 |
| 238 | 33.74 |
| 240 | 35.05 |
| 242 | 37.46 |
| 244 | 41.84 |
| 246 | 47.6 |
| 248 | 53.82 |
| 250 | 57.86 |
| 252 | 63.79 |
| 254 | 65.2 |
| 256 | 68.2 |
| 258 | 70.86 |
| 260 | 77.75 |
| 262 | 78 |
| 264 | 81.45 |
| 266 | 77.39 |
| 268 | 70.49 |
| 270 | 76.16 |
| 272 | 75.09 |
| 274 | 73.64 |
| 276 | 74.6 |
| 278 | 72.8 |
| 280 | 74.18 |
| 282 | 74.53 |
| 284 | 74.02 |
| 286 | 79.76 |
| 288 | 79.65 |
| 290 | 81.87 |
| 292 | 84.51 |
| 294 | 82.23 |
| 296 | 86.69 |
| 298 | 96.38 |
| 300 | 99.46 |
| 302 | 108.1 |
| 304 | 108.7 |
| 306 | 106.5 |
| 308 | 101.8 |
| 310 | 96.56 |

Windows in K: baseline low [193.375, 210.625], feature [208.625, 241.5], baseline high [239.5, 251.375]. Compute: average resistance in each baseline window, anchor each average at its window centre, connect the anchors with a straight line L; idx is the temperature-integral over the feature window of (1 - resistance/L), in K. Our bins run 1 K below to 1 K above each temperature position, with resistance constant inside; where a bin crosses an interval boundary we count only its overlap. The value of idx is 2.7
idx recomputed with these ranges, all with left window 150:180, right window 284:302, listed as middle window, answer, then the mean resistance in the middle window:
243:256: 4.5 K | 56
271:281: 1.4 K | 74.1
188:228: 3.6 K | 77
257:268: 1.2 K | 76.5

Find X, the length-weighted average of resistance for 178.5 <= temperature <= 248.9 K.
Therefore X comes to 67.1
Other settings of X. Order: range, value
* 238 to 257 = 51.3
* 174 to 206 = 81.1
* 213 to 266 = 58.9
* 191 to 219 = 80.6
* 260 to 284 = 75.4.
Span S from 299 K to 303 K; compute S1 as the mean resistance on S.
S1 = 104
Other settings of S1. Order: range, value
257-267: 77.1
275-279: 73.7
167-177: 81.5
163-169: 87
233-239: 36.1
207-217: 80.9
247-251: 55.8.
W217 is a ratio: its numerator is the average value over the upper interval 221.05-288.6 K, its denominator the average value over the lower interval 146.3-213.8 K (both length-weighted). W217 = 0.8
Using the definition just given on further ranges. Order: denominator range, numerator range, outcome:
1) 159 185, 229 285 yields 0.74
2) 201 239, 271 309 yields 1.33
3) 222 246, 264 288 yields 1.66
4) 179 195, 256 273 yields 0.92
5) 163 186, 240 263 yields 0.72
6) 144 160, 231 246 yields 0.45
